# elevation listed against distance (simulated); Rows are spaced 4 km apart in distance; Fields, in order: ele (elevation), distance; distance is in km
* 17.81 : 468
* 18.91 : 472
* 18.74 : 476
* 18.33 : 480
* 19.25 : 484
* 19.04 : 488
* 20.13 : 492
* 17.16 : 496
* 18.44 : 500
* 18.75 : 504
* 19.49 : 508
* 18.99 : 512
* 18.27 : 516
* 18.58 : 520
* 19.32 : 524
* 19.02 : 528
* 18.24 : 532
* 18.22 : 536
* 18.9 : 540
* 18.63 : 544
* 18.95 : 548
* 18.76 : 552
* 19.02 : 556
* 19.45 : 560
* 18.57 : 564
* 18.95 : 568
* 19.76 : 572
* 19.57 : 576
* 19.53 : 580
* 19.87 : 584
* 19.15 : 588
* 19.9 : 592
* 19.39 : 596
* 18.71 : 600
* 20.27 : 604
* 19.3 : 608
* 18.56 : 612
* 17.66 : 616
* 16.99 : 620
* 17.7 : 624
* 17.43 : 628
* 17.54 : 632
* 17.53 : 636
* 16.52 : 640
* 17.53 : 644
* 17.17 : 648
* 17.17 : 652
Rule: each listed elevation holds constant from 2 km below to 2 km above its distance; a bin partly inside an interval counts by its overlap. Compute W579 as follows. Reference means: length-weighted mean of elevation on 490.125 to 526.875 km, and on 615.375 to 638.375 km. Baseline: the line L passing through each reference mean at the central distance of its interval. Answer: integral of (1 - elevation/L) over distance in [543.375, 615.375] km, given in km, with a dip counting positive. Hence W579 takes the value -5.0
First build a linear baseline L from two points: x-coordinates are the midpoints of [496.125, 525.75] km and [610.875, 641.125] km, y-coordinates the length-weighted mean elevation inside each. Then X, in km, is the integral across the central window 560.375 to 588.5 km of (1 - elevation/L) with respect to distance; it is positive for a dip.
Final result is -2.1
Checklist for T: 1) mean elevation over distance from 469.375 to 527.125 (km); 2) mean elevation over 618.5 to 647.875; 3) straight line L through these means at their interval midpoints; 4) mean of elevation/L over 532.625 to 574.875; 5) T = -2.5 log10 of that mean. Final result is -0.04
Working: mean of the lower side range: 18.8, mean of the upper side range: 17.3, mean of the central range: 18.9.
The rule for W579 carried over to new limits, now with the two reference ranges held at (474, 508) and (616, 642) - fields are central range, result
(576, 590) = -1.4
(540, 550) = -0.3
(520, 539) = -0.3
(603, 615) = -1.1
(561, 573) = -0.7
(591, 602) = -1.0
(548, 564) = -0.8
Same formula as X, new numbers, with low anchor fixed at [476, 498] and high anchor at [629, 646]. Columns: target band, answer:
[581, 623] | -3.14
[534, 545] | -0.19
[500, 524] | -0.38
